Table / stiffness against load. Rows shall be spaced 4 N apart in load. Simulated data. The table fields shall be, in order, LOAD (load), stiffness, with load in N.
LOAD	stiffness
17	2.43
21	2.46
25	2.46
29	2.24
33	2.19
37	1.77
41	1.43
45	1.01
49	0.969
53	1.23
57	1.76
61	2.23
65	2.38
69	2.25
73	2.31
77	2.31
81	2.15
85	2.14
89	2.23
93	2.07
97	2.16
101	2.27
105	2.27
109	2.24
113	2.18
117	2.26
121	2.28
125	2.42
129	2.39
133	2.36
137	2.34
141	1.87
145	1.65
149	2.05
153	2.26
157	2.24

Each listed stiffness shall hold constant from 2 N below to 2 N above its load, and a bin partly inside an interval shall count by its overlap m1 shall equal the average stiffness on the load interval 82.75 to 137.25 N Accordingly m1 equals 2.25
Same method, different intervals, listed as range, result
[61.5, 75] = 2.3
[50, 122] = 2.13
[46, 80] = 1.91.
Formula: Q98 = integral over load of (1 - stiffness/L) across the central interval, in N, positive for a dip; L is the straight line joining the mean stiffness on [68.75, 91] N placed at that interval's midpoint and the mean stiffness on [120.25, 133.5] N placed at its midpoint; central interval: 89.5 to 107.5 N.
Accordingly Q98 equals 0.70 N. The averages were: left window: 2.23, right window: 2.37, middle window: 2.2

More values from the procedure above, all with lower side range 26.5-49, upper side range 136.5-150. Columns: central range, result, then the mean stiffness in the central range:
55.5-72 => -4.13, 2.18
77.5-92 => -3.16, 2.18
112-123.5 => -2.35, 2.25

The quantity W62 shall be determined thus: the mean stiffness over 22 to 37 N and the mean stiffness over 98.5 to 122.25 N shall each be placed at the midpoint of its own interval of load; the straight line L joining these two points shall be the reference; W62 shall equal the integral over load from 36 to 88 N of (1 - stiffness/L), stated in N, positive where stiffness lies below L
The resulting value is 9.1 N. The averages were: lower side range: 2.24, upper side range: 2.25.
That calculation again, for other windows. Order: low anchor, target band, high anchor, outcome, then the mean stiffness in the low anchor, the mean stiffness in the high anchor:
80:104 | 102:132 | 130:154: -2.2 N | 2.18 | 2.09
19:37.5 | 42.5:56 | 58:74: 6.7 N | 2.26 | 2.26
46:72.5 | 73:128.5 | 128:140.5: -4.3 N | 1.8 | 2.3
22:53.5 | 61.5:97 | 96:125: -3.8 N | 1.71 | 2.25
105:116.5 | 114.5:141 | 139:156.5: -2.4 N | 2.23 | 1.98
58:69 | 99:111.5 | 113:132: 0.2 N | 2.25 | 2.32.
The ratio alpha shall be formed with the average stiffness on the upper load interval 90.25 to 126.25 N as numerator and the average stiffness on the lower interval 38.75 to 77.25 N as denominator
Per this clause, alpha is 1.3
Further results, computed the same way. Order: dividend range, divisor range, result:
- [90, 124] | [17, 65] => 1.20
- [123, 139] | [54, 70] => 1.14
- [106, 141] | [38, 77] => 1.30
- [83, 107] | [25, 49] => 1.27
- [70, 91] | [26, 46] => 1.24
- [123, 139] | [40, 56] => 2.01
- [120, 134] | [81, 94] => 1.10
